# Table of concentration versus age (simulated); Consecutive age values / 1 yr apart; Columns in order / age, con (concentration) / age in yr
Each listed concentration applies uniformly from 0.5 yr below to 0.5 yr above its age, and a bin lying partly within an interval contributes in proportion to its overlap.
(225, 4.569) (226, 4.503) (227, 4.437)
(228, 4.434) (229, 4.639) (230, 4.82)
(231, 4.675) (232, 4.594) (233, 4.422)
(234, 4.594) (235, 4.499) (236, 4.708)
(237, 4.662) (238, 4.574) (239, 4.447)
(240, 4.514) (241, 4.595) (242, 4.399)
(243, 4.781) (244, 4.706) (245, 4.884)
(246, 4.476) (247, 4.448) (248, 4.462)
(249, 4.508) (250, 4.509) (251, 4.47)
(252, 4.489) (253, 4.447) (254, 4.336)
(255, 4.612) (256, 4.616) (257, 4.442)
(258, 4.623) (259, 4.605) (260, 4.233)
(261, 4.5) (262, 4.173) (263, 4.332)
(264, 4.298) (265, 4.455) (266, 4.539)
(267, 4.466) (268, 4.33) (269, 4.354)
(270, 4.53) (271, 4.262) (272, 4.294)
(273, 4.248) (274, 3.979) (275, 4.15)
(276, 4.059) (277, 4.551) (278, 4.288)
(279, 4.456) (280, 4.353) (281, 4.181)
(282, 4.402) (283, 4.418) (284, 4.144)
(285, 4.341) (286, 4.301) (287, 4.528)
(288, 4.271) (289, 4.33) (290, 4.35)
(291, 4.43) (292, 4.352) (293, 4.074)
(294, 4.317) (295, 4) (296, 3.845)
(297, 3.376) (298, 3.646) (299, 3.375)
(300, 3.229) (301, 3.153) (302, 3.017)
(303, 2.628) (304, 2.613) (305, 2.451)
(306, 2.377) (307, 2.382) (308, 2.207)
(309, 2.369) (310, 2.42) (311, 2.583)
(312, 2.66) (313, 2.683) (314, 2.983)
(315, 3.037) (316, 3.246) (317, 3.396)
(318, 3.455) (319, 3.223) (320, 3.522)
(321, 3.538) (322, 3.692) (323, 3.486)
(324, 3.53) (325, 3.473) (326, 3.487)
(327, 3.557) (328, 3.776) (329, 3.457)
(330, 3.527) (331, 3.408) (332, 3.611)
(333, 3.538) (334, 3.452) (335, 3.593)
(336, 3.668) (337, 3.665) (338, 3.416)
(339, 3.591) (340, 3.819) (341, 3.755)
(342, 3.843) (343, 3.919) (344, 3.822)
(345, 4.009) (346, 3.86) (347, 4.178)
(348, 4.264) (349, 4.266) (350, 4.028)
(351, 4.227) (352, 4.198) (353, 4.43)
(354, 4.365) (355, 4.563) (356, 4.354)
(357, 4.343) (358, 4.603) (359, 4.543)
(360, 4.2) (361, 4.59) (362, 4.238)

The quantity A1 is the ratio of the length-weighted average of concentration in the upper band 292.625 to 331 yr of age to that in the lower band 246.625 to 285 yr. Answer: 0.73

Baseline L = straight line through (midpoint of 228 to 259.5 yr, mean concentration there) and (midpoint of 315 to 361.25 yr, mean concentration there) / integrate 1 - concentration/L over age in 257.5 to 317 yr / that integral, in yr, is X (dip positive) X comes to 6.10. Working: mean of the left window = 4.56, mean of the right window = 3.82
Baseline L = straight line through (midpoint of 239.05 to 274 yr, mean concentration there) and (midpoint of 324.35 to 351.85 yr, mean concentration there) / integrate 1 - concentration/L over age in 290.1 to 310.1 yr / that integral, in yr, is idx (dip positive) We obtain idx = 4.1 yr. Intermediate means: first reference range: 4.46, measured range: 3.25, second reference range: 3.75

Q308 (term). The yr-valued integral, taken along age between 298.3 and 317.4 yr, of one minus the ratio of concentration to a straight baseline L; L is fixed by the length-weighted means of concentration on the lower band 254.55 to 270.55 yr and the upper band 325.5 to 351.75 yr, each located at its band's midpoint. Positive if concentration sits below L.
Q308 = 5.9 yr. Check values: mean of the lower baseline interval 4.44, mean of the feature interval 2.79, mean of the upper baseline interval 3.76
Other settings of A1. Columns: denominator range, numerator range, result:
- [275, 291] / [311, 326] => 0.75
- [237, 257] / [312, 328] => 0.74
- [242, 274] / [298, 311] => 0.61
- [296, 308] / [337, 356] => 1.37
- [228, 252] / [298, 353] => 0.74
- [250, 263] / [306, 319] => 0.62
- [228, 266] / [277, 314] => 0.79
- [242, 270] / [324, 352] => 0.84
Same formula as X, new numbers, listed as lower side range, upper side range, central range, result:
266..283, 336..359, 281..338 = 9.78 yr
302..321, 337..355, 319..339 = -0.77 yr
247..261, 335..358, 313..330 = 3.04 yr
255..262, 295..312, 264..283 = -1.86 yr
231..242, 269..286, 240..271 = -0.34 yr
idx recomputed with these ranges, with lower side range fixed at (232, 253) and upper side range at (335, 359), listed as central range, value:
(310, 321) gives 3.0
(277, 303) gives 1.8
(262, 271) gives 0.1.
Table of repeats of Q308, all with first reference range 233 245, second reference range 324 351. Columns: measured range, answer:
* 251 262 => -0.08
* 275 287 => -0.26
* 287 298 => 0.00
